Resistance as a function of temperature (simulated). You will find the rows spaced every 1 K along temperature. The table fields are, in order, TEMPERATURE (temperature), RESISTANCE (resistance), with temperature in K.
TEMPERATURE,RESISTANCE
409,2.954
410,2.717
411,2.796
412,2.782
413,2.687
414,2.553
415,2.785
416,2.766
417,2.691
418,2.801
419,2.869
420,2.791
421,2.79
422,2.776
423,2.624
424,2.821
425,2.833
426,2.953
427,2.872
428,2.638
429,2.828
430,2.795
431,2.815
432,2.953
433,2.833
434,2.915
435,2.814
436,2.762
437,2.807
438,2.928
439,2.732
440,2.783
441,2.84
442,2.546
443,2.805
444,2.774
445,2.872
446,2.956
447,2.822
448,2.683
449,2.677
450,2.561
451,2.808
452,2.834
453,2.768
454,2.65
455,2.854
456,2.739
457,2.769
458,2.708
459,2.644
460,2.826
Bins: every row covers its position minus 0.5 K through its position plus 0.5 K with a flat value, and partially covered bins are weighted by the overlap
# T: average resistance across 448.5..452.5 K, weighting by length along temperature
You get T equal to 2.72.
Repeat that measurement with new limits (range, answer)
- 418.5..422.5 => 2.81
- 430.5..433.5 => 2.87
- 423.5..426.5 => 2.87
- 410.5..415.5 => 2.72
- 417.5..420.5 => 2.82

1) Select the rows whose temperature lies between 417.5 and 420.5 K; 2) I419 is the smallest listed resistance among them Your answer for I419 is 2.791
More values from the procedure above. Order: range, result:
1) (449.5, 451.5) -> 2.561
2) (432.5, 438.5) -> 2.762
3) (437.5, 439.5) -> 2.732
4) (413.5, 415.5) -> 2.553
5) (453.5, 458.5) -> 2.65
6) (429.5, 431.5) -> 2.795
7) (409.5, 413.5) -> 2.687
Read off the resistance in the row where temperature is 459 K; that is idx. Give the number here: 2.644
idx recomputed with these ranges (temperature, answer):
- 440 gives 2.783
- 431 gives 2.815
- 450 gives 2.561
